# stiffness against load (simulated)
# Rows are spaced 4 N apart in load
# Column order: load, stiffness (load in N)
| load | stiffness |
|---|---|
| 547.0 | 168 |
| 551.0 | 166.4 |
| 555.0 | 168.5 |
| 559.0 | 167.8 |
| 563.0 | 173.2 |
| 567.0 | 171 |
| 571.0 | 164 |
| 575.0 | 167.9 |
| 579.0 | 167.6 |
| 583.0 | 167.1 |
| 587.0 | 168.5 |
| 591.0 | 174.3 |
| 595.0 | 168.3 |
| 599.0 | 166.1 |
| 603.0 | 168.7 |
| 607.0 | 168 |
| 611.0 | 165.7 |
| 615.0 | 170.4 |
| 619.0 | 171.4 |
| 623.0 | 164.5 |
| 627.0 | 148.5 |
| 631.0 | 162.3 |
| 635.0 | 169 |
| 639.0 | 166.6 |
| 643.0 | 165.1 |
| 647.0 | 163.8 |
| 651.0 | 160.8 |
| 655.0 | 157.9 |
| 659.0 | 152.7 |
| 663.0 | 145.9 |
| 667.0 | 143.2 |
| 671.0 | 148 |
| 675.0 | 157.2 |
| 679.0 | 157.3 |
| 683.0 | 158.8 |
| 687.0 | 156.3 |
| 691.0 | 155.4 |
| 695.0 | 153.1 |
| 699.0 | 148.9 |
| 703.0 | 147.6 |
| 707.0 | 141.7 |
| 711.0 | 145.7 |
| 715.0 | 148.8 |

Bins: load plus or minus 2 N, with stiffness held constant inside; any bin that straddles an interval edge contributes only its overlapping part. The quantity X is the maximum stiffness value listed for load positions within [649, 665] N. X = 160.8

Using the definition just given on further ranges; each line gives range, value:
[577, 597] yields 174.3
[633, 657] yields 169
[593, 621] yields 171.4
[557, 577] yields 173.2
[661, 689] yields 158.8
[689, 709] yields 155.4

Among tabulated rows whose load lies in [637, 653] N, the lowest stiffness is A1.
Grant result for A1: 160.8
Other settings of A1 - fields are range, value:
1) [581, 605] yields 166.1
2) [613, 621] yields 170.4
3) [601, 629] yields 148.5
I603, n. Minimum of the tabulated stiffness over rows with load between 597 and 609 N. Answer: 166.1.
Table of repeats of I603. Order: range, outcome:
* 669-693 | 148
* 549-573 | 164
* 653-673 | 143.2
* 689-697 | 153.1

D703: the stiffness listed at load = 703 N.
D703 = 147.6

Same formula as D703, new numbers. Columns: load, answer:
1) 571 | 164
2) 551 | 166.4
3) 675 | 157.2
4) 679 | 157.3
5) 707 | 141.7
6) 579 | 167.6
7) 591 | 174.3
